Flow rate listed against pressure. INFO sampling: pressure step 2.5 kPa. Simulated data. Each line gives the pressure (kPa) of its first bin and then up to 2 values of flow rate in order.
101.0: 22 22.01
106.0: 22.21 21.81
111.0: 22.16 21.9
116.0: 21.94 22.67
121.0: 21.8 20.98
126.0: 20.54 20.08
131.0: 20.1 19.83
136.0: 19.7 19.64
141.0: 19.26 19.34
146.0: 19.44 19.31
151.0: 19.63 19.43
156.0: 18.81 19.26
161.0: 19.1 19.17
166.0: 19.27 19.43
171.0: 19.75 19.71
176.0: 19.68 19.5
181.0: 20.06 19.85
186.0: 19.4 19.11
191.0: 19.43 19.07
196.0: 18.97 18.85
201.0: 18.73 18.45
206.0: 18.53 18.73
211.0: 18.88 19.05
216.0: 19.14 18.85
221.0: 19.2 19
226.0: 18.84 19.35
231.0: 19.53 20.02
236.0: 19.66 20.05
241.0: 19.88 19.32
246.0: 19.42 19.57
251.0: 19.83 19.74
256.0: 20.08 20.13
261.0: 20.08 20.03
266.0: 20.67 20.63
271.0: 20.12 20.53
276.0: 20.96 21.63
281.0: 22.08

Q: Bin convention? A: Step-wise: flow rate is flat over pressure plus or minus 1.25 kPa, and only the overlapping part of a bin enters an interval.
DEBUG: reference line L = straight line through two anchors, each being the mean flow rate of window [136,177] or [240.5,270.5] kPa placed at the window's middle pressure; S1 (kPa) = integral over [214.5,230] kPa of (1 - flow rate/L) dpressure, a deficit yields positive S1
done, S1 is 0.5 kPa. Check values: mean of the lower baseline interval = 19.4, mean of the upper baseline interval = 20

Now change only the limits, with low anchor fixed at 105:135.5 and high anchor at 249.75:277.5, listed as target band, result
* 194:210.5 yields 1.57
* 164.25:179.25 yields 0.99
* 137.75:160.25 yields 1.87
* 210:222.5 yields 0.96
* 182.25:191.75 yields 0.62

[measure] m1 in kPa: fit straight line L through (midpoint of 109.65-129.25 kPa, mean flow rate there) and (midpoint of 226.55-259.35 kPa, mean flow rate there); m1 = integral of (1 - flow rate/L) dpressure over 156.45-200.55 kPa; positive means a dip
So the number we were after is 2.8 kPa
